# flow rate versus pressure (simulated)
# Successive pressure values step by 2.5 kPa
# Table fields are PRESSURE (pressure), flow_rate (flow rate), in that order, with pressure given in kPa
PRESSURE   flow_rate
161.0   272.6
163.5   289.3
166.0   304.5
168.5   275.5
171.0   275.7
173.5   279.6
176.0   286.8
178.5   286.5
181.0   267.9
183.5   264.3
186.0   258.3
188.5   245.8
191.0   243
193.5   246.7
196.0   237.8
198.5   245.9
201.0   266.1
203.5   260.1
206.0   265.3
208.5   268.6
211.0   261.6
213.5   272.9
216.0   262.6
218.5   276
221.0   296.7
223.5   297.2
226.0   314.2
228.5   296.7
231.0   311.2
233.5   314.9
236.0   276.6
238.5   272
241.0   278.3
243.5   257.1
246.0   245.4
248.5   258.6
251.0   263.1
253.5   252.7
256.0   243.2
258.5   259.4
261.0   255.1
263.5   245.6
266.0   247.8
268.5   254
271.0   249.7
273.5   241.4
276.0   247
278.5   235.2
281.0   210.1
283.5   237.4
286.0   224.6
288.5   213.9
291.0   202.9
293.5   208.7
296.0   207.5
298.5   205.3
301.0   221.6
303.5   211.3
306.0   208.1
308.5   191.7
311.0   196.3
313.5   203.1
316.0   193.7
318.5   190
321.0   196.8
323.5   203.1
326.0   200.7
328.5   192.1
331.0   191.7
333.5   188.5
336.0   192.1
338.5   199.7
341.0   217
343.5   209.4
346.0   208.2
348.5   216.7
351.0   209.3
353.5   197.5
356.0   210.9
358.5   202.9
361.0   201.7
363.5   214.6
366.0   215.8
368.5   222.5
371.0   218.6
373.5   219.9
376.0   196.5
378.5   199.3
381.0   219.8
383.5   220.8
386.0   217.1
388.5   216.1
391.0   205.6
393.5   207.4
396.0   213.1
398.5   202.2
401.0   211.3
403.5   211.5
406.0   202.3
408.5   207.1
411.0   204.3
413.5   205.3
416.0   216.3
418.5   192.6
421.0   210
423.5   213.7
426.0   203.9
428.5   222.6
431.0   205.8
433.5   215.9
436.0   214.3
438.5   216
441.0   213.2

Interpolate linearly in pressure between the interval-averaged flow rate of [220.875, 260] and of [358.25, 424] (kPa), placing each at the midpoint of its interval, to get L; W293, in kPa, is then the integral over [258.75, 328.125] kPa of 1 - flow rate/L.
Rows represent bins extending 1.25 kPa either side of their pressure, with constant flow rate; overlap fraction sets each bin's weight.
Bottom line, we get 9.5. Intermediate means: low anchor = 277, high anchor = 210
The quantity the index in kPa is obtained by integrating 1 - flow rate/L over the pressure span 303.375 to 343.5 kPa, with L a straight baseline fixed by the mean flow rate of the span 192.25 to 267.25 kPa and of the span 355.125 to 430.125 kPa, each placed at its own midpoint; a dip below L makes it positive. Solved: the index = 6.2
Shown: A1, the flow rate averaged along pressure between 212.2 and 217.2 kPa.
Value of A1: 268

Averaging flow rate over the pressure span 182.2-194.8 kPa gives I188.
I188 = 252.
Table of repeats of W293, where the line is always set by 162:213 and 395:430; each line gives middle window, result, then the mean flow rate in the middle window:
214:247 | -3.8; 285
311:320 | 1.5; 196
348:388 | 1.5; 211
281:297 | 1.7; 216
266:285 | 0.3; 240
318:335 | 2.6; 195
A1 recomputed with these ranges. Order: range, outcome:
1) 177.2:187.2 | 269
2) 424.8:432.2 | 211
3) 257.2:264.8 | 253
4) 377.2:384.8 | 213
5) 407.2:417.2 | 208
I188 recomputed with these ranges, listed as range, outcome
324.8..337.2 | 193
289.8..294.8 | 206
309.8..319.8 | 196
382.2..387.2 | 219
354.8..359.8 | 207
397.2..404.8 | 208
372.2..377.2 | 208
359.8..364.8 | 208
